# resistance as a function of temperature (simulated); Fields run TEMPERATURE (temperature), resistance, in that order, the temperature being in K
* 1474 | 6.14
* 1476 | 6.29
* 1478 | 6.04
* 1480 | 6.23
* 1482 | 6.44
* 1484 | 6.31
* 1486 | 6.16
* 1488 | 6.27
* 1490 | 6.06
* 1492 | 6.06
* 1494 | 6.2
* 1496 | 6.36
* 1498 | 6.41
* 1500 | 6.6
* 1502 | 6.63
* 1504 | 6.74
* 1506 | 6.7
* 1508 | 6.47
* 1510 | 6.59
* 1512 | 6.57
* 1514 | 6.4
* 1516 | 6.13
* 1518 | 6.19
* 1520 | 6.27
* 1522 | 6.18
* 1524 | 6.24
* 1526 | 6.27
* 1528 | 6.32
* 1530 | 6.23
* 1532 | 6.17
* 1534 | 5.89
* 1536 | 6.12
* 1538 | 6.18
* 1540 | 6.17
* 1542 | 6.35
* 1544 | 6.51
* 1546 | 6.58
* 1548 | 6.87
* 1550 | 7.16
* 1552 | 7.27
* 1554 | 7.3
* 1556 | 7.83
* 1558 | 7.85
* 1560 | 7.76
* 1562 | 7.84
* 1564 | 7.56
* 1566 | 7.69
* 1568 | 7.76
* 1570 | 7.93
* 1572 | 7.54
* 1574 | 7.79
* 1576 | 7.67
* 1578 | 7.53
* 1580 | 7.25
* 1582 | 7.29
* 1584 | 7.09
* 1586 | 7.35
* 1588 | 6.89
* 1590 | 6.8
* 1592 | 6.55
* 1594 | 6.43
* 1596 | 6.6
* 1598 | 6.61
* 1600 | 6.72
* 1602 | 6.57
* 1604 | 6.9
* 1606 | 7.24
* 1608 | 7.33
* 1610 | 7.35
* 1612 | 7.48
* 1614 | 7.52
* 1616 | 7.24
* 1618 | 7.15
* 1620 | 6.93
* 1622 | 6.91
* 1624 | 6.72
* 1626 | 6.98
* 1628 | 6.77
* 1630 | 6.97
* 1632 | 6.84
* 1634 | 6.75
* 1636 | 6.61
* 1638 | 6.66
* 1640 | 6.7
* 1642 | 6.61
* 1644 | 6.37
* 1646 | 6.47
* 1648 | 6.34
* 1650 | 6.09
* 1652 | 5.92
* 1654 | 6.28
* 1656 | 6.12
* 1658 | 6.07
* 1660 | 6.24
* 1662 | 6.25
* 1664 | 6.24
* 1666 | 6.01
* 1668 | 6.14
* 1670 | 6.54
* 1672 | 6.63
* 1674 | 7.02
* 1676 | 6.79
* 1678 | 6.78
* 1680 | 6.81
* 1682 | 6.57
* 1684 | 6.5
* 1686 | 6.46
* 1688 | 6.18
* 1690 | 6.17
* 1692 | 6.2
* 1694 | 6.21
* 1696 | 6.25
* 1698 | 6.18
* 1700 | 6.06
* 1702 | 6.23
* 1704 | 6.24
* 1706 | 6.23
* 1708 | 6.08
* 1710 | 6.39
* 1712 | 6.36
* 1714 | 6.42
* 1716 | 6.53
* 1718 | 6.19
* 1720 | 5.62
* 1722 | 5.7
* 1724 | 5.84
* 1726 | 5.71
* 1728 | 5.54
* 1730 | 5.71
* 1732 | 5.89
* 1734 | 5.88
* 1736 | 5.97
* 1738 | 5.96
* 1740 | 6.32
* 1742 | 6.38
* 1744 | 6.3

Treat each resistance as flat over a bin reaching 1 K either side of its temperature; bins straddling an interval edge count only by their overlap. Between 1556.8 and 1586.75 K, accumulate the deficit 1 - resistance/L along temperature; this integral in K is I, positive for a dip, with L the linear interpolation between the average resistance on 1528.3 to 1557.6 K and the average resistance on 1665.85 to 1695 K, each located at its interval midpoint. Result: -4.5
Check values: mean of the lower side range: 6.63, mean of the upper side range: 6.48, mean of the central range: 7.6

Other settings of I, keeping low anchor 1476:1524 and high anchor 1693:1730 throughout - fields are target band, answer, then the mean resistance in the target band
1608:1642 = -4.3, 6.97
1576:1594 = -2.4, 7.09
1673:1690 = -1.3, 6.61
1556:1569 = -3.1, 7.75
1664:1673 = -0.3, 6.32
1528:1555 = -1.0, 6.52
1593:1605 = -0.8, 6.64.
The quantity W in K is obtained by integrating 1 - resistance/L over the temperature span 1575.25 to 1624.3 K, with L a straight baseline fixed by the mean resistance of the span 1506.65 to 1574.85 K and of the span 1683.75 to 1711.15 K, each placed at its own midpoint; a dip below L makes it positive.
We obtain -3.3 K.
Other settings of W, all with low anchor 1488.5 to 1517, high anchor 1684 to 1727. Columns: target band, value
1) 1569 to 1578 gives -2.0 K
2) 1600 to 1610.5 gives -1.2 K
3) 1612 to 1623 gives -1.6 K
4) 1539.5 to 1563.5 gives -3.0 K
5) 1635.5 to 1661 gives -0.4 K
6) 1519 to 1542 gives 0.7 K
